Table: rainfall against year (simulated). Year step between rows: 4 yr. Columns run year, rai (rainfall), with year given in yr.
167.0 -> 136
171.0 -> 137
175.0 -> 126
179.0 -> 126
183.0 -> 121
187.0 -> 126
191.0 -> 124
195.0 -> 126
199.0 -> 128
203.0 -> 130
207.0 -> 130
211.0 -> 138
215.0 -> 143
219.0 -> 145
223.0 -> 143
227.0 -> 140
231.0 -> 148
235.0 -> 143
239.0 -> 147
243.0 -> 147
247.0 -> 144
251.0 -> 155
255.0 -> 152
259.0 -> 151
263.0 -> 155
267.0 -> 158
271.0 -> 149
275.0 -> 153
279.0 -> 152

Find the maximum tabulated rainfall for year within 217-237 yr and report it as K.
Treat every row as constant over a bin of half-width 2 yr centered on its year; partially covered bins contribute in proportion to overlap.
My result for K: 148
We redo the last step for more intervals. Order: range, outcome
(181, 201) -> 128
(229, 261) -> 155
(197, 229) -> 145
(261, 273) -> 158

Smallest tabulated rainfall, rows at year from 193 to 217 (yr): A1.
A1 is 126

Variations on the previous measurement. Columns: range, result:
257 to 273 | 149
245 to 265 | 144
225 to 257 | 140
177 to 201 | 121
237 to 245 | 147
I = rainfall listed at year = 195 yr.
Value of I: 126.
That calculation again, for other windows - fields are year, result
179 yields 126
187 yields 126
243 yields 147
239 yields 147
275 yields 153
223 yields 143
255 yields 152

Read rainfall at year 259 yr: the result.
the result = 151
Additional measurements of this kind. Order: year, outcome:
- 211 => 138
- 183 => 121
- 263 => 155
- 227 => 140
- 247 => 144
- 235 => 143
